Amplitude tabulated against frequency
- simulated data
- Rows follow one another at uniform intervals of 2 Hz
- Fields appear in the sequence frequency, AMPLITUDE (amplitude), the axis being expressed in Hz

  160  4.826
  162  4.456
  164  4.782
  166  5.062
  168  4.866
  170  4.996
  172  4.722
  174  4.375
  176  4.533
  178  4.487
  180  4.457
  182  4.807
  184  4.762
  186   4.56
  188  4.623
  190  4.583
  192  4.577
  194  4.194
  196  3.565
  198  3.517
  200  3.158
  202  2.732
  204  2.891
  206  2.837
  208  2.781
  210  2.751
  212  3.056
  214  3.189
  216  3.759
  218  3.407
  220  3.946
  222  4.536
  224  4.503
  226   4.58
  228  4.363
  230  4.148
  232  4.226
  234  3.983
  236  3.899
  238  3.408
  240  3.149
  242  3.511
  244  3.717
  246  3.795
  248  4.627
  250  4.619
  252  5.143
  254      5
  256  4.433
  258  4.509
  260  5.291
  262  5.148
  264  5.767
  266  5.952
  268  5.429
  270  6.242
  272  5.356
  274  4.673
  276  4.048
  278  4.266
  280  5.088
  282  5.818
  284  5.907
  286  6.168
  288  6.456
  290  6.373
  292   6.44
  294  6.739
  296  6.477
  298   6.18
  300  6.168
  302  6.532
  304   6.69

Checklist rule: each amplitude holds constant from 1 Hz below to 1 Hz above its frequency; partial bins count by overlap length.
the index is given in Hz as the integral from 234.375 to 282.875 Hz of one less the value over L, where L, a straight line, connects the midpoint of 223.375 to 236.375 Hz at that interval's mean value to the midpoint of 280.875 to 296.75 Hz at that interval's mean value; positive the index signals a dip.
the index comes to 5.2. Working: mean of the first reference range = 4.25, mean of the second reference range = 6.28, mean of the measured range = 4.69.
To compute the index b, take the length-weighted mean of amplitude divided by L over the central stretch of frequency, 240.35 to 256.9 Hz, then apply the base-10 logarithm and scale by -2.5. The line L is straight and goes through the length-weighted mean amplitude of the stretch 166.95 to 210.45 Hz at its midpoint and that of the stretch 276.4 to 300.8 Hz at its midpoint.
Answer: 0.21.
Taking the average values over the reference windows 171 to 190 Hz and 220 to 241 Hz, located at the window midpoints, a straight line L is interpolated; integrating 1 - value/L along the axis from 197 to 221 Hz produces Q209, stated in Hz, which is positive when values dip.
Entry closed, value 6.27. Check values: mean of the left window 4.59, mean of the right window 4.07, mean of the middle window 3.17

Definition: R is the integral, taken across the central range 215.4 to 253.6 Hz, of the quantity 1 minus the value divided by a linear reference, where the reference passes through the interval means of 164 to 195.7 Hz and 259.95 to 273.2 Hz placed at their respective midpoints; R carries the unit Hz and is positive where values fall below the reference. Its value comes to 8.4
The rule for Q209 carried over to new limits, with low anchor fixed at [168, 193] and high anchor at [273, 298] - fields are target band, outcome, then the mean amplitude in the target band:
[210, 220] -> 3.3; 3.35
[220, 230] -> 1.4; 4.41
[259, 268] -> -0.1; 5.53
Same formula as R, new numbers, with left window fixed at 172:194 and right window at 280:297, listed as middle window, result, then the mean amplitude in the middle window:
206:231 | 6.9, 3.71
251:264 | 1.7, 4.99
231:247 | 5.1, 3.71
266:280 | 2.1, 5.08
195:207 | 4.3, 3.12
